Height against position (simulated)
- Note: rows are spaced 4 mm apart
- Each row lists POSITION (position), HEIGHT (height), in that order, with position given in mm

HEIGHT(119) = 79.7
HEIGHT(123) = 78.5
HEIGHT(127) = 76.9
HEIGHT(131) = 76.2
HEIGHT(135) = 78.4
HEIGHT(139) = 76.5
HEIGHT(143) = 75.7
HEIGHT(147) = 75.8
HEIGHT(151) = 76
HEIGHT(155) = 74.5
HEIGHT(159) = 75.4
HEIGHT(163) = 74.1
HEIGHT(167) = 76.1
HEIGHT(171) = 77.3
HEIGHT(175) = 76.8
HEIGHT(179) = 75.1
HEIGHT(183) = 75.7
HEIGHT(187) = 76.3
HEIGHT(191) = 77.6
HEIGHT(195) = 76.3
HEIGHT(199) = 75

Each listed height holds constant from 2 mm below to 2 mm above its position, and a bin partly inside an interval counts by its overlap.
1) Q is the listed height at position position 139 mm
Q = 76.5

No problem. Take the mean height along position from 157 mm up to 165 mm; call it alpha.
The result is 74.8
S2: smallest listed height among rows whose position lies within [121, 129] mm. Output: 76.9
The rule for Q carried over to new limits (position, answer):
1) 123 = 78.5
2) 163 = 74.1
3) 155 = 74.5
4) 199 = 75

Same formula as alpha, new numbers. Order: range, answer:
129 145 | 76.7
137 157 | 75.7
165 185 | 76.2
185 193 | 76.9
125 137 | 77.2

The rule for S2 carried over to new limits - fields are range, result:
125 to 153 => 75.7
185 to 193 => 76.3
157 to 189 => 74.1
